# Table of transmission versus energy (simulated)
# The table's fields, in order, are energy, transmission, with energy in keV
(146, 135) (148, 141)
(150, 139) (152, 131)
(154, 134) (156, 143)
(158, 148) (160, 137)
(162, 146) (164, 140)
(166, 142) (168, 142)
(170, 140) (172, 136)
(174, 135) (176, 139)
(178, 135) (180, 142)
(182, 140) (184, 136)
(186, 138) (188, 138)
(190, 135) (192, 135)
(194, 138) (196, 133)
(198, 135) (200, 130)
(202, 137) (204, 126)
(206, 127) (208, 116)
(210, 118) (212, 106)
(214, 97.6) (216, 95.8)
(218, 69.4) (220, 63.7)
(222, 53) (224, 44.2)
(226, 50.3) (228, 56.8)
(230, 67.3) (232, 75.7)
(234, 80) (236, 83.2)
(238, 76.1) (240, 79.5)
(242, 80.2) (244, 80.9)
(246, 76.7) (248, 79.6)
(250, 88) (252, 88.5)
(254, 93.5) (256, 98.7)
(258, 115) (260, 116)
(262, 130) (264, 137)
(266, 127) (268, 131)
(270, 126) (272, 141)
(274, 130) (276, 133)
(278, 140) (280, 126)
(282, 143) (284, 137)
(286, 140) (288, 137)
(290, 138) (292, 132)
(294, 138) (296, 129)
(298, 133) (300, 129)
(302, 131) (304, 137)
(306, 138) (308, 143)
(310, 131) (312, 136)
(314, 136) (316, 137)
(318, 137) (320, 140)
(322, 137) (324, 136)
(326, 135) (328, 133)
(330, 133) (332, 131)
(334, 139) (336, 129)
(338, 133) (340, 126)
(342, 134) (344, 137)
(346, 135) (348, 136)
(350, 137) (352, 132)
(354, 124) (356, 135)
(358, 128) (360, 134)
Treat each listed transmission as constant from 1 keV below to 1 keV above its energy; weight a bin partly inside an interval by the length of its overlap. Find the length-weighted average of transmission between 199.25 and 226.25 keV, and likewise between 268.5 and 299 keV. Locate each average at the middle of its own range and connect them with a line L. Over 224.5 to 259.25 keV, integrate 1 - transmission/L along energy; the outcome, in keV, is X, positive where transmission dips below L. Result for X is 10.0 keV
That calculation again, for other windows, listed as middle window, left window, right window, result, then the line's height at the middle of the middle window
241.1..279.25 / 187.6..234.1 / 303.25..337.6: 1.9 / 117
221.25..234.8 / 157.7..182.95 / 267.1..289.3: 7.5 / 137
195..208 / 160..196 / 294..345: 0.7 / 138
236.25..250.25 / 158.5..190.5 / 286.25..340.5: 5.8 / 137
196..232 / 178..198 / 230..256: 6.0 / 111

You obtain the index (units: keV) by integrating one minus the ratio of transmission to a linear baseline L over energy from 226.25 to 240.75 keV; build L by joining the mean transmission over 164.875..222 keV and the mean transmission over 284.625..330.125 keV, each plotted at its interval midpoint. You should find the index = 6.3 keV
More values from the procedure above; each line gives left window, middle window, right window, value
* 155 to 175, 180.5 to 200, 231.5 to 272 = -1.1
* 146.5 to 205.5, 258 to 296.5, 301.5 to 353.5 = 0.8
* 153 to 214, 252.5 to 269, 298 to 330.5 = 2.1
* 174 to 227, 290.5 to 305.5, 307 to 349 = -0.3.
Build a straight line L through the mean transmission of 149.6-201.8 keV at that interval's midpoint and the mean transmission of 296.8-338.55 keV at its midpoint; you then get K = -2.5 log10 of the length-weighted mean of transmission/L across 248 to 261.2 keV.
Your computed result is 0.35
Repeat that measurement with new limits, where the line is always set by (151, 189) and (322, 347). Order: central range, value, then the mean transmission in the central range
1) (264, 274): 0.033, 132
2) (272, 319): -0.004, 135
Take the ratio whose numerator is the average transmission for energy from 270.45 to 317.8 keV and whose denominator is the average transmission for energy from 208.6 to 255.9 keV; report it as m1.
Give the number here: 1.7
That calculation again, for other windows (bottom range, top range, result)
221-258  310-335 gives 1.78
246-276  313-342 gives 1.18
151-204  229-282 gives 0.76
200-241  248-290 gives 1.41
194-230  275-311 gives 1.38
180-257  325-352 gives 1.34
